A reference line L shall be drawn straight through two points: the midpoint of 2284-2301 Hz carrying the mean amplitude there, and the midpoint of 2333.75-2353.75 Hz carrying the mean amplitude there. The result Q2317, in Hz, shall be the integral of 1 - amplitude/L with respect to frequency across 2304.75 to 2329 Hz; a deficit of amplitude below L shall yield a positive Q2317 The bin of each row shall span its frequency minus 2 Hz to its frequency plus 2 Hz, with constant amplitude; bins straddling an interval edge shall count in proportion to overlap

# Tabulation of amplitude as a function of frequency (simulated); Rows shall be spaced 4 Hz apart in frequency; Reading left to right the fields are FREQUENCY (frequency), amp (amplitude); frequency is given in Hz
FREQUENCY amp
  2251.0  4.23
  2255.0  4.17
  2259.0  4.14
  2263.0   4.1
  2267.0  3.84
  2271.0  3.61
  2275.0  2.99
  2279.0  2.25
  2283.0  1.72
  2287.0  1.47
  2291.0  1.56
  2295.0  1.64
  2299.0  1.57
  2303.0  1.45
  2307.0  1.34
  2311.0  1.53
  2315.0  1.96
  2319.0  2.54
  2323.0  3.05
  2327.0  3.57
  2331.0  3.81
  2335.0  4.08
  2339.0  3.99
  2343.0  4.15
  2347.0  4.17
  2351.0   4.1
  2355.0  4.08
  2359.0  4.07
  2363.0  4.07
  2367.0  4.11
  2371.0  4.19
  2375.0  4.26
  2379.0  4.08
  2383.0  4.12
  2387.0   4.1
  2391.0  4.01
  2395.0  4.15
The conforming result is 4.5 Hz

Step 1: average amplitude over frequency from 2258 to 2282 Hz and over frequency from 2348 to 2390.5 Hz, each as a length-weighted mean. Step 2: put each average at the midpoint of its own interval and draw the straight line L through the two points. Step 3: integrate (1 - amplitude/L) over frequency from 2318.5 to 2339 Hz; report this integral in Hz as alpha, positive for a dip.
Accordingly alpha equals 1.6 Hz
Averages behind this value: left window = 3.39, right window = 4.12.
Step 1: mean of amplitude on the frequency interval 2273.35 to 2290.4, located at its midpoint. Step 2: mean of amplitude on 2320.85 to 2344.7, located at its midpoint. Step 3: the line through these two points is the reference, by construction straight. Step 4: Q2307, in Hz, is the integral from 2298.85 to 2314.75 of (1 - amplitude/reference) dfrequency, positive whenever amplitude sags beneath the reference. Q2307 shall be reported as 7.6 Hz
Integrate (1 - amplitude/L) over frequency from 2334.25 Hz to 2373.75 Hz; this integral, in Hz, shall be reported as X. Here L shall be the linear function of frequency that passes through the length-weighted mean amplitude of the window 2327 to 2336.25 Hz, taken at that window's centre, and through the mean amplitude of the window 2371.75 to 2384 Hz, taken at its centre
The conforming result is -1.0 Hz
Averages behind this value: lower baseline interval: 3.85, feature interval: 4.1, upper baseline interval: 4.16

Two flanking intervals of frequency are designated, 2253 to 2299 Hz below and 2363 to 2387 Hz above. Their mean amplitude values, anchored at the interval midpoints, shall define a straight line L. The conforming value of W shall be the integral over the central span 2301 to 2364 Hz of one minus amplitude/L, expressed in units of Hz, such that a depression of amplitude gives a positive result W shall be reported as 6.8 Hz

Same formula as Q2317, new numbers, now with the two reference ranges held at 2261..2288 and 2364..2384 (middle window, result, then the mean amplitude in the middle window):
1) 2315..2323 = 2.2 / 2.52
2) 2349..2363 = -0.6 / 4.08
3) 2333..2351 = -1.7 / 4.1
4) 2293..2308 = 8.0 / 1.51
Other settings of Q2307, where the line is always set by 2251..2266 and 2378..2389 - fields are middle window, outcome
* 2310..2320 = 5.13 Hz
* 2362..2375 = -0.14 Hz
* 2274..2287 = 6.26 Hz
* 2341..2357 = -0.06 Hz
